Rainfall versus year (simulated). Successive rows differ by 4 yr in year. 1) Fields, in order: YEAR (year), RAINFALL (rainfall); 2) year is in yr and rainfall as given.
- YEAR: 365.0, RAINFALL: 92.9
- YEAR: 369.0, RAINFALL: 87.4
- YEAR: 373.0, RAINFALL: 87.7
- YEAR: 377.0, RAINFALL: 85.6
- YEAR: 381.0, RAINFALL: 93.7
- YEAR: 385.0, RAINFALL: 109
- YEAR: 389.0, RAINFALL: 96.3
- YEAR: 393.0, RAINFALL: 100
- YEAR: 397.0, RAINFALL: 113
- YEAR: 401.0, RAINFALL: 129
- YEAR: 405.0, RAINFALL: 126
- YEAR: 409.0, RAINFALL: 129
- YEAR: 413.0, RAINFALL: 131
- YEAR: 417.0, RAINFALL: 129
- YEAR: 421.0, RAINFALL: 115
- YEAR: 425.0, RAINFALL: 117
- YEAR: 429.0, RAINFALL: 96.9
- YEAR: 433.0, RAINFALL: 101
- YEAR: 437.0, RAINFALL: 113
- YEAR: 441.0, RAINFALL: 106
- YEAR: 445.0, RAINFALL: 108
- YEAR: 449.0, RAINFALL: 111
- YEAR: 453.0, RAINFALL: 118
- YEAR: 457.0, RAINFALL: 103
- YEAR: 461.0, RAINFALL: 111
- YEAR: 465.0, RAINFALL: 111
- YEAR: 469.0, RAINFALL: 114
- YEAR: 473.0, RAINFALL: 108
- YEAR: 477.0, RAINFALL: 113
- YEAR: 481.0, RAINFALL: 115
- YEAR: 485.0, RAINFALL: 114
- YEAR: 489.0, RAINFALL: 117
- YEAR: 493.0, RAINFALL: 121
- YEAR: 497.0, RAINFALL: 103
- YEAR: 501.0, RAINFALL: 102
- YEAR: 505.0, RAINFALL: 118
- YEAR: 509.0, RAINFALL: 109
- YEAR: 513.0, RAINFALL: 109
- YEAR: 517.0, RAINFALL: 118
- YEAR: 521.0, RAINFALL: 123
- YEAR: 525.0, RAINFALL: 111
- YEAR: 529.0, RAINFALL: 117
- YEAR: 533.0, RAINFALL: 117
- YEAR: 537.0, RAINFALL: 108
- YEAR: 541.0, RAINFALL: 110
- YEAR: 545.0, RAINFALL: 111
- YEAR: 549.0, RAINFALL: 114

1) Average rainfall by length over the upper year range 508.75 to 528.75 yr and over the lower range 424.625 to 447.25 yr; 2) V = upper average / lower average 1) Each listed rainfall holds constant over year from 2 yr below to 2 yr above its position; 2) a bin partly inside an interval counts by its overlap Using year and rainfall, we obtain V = 1.08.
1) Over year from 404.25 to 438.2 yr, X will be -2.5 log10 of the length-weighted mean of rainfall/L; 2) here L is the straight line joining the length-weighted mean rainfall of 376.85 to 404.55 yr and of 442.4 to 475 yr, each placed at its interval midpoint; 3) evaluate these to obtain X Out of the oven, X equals -0.09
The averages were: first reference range 106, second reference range 110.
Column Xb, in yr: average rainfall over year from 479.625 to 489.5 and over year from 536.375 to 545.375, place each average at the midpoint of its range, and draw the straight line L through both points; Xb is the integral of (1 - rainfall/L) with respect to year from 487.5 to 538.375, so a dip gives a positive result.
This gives -0.5 yr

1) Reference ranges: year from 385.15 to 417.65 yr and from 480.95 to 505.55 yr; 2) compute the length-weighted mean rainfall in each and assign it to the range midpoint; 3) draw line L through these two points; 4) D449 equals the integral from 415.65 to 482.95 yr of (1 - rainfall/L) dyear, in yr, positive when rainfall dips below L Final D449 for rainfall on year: 2.4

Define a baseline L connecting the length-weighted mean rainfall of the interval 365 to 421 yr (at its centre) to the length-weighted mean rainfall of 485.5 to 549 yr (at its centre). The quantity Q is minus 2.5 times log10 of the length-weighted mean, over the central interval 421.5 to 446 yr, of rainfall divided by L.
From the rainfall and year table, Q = 0.03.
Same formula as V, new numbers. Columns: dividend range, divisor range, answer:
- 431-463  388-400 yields 1.03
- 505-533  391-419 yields 0.94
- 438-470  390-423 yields 0.91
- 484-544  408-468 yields 1.00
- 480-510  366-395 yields 1.19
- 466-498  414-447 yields 1.02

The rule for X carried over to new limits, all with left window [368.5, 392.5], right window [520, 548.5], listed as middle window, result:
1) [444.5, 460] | -0.07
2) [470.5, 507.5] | -0.04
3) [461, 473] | -0.06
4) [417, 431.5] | -0.13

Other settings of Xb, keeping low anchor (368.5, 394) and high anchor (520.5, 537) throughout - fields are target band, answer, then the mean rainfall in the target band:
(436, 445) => -0.52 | 109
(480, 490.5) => -0.59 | 115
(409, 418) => -2.81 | 130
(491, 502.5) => 0.19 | 109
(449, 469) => -1.07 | 111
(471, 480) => -0.26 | 111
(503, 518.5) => -0.07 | 113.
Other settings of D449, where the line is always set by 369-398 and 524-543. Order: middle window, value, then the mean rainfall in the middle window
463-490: -1.6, 113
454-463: -0.3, 108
